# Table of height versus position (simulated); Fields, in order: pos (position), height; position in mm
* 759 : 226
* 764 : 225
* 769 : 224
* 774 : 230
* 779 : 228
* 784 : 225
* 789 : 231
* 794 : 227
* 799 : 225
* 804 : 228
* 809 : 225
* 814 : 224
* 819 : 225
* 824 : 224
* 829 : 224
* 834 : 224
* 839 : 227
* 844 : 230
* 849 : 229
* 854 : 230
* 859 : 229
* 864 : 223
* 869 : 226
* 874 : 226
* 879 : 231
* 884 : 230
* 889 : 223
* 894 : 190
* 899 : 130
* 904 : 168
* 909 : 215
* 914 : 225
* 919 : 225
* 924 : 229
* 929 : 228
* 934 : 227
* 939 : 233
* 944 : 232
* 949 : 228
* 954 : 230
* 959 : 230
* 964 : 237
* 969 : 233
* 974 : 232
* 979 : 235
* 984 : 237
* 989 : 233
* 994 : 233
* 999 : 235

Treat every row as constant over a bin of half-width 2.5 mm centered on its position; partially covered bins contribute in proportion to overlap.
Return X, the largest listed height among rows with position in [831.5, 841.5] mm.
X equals 227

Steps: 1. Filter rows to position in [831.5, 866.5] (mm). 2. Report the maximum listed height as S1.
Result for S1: 230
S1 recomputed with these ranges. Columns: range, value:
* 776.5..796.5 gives 231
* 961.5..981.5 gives 237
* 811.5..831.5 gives 225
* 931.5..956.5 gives 233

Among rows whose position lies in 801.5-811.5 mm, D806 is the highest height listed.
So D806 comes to 228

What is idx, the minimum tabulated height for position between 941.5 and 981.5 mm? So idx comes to 228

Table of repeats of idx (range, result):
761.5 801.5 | 224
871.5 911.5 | 130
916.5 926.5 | 225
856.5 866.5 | 223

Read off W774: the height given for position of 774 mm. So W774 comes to 230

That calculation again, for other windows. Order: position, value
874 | 226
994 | 233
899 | 130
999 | 235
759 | 226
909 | 215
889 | 223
